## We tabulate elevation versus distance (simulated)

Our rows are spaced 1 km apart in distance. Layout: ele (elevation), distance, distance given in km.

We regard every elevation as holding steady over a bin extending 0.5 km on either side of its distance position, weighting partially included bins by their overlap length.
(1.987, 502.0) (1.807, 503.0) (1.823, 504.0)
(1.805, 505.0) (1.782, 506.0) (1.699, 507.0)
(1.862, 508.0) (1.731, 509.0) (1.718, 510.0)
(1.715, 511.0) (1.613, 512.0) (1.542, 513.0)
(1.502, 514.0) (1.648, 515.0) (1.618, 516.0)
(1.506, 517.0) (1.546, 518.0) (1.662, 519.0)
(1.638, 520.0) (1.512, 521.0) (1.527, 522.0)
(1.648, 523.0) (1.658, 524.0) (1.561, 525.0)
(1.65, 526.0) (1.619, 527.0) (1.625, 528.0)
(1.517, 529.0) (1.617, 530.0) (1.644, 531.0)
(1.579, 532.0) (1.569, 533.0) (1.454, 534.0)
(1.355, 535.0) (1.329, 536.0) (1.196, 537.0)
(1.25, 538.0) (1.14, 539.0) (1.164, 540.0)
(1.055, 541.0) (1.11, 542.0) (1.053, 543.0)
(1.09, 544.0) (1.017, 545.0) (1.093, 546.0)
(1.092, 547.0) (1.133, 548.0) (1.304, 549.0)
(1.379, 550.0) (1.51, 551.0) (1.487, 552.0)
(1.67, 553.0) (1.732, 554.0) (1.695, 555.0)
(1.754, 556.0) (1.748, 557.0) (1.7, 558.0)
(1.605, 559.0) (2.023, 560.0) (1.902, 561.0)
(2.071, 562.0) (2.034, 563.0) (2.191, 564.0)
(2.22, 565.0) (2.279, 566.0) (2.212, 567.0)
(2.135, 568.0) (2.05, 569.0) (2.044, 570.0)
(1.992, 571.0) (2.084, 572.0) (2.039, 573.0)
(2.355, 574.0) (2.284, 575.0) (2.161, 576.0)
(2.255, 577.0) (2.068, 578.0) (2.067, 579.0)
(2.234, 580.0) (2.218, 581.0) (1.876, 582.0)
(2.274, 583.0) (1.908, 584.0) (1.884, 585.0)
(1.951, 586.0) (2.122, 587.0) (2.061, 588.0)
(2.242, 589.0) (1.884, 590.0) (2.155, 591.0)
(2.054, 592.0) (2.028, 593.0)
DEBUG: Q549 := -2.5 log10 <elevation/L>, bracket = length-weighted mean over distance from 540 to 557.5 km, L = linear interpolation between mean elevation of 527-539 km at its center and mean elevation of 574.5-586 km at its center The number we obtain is 0.25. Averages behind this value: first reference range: 1.46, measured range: 1.34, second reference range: 2.1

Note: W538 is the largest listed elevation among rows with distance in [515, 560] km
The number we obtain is 2.023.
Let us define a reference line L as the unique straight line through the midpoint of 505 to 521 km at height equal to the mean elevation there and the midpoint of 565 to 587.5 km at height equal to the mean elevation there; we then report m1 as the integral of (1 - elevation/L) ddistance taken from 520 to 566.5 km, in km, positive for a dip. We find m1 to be 8.5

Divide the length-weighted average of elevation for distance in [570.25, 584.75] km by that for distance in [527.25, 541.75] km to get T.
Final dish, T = 1.53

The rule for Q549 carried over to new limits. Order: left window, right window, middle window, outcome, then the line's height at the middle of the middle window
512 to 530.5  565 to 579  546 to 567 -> 0.16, 1.98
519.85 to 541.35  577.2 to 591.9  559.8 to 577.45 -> -0.13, 1.89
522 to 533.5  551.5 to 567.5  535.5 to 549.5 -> 0.45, 1.74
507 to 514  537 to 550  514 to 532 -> -0.09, 1.48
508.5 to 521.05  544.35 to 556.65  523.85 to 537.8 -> 0.00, 1.52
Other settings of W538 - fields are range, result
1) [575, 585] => 2.284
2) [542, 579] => 2.355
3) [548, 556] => 1.754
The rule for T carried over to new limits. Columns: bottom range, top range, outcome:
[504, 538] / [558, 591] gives 1.31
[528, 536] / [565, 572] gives 1.39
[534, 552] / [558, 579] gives 1.73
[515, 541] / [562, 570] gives 1.43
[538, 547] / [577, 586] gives 1.88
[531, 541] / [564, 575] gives 1.61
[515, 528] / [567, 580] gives 1.34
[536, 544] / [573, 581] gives 1.91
